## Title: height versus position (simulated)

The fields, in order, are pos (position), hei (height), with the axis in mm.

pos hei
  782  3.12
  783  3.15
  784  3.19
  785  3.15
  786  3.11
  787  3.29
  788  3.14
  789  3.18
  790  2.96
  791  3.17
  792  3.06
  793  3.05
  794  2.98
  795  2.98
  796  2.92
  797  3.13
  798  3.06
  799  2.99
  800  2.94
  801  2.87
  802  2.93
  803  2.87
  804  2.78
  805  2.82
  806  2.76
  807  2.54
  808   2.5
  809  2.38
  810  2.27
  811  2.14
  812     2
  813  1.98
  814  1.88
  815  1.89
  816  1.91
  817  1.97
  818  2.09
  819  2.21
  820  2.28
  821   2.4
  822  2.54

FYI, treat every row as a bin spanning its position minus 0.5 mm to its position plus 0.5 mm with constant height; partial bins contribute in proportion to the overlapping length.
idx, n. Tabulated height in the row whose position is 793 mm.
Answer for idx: 3.05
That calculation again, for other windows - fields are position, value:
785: 3.15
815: 1.89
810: 2.27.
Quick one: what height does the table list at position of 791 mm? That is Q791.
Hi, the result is 3.17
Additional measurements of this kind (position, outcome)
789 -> 3.18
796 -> 2.92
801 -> 2.87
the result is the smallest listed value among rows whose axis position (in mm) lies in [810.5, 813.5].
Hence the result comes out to 1.98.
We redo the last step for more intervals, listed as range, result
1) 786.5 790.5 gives 2.96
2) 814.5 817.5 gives 1.89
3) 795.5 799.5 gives 2.92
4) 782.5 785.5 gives 3.15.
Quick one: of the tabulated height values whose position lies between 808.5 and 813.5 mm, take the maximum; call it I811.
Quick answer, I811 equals 2.38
